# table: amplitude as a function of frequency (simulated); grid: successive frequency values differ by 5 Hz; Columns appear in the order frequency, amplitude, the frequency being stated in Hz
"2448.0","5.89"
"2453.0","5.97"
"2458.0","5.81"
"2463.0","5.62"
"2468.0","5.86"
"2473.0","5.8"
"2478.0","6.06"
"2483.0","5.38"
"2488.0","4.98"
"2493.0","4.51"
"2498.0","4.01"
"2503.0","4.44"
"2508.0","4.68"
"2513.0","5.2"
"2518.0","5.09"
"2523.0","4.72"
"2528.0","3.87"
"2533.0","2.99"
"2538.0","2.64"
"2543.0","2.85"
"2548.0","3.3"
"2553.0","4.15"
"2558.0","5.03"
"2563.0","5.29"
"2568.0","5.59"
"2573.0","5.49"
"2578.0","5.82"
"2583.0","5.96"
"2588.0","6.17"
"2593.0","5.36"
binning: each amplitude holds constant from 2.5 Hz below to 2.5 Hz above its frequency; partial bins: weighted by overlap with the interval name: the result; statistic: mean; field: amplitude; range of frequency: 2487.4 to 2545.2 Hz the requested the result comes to 4.15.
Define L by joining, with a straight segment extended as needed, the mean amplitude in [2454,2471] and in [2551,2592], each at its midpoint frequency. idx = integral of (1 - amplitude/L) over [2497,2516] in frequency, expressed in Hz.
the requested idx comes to 3.4 Hz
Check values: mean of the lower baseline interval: 5.78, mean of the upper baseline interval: 5.45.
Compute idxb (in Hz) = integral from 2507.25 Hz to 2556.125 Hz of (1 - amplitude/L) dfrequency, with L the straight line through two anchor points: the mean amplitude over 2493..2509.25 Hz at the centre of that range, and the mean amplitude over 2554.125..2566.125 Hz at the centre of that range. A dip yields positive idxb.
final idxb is 7.9 Hz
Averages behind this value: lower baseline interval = 4.37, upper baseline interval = 5.07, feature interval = 3.94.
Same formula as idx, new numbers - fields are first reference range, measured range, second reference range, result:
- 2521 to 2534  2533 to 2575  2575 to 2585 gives 6.6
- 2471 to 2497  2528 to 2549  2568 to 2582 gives 9.4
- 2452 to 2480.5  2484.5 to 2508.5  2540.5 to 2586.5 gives 4.3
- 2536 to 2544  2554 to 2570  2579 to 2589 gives -3.0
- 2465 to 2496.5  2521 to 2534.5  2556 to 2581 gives 3.8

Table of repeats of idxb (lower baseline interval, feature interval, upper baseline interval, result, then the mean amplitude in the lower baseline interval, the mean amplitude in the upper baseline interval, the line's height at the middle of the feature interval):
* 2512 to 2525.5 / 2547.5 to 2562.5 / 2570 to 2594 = 2.8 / 4.98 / 5.78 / 5.44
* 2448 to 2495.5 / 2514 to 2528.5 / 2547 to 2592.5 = 1.9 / 5.57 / 5.27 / 5.42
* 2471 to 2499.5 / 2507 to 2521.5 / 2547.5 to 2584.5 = 0.4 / 5.15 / 5.15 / 5.15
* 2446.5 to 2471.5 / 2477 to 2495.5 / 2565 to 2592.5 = 2.1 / 5.83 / 5.76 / 5.81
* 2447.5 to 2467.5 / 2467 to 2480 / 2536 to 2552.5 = -1.4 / 5.82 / 3.09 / 5.32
